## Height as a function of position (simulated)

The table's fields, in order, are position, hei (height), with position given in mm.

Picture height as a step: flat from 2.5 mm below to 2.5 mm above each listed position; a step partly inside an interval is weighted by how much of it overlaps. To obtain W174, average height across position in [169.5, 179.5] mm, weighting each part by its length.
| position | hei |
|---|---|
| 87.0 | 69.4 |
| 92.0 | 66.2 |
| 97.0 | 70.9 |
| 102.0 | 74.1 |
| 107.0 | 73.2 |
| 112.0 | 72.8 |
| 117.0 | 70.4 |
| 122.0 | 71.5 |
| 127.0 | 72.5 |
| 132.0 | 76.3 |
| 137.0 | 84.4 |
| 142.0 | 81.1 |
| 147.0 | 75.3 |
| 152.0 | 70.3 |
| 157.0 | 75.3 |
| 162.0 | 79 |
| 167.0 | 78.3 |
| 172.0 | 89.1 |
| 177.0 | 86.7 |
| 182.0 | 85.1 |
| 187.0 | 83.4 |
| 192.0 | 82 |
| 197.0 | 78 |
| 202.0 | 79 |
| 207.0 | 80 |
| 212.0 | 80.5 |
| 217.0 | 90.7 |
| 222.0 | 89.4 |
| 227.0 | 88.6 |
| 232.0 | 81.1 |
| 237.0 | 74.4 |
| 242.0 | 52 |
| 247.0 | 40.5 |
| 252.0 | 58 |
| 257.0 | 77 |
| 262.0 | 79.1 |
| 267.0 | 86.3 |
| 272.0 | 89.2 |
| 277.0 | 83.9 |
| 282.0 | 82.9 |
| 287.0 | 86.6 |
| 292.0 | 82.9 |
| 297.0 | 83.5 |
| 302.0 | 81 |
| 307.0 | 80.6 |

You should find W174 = 87.9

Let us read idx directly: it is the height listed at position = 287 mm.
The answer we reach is 86.6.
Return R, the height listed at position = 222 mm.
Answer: 89.4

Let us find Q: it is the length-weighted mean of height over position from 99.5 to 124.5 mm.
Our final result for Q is 72.4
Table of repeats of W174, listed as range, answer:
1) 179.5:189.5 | 84.2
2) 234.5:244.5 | 63.2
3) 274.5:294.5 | 84.1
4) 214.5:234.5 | 87.5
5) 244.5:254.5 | 49.2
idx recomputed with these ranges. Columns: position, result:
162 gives 79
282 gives 82.9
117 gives 70.4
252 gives 58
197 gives 78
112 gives 72.8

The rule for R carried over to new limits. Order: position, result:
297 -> 83.5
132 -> 76.3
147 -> 75.3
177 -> 86.7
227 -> 88.6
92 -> 66.2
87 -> 69.4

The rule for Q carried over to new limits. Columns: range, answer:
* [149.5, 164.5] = 74.9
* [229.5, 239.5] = 77.8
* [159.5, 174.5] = 82.1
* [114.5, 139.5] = 75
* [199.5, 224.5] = 83.9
